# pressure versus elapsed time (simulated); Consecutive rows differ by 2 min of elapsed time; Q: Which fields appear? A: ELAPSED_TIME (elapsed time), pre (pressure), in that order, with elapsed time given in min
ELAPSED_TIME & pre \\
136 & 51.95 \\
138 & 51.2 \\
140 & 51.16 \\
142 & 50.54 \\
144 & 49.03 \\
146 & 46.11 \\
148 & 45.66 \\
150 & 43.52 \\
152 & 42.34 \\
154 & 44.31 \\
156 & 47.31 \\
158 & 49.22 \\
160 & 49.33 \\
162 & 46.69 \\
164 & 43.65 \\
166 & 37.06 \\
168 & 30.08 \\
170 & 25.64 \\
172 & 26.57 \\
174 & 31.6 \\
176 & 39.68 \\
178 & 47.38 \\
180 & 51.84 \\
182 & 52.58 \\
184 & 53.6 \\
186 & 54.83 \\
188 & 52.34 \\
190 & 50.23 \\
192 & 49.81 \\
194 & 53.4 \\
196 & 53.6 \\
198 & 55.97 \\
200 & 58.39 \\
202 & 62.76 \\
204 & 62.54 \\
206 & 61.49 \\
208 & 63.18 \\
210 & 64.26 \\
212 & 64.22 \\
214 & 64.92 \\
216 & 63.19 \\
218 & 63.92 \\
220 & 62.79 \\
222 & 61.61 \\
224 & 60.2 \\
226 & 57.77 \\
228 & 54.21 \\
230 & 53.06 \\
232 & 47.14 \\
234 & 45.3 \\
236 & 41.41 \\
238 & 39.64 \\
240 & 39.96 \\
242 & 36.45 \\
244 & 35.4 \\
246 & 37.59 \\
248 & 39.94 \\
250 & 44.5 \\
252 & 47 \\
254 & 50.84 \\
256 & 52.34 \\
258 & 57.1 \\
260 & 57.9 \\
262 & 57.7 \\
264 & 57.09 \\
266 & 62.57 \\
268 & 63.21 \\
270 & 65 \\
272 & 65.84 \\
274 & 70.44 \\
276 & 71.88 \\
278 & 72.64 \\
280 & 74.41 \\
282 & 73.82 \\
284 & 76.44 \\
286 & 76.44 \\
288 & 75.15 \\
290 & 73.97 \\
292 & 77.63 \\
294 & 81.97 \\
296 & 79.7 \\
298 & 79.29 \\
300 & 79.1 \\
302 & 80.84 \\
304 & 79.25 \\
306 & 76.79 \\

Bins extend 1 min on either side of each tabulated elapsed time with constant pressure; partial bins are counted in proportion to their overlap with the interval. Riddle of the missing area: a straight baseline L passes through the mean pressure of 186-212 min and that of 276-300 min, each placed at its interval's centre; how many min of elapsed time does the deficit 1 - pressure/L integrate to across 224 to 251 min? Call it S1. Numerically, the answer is 8.6 min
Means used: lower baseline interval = 57.5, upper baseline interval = 76.4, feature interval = 44.6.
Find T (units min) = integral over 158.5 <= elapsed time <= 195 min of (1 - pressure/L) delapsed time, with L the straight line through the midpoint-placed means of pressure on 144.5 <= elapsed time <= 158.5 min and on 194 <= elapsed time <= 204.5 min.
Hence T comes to 5.5 min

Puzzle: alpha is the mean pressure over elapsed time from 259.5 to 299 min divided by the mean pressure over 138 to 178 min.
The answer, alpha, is 1.7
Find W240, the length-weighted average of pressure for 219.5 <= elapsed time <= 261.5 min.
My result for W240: 48.6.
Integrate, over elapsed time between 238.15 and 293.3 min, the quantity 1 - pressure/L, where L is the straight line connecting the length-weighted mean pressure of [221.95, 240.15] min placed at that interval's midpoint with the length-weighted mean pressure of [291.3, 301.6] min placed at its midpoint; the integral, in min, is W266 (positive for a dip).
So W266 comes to 5.83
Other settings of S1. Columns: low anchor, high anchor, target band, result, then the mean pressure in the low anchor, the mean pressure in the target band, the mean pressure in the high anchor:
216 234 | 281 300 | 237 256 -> 6.6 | 57.2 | 41.8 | 77.3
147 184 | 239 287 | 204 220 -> -4.5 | 42.2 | 63.5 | 57.8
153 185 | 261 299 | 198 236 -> -3.1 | 42.3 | 58.9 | 71.3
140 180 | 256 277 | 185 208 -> -3.3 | 42.4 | 56.3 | 62.4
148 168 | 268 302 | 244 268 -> 5.9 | 44.1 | 51.2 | 74.5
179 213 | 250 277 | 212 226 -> -1.2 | 56.8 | 62.5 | 59.3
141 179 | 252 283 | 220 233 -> -0.3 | 41.9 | 56.2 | 63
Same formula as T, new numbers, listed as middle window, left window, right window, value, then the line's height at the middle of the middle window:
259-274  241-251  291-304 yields -1.86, 55.1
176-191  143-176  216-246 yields -2.36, 44.1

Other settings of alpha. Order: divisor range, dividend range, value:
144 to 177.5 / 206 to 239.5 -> 1.38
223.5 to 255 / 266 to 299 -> 1.61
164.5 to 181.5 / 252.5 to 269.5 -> 1.55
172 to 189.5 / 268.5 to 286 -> 1.52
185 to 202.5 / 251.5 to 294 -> 1.22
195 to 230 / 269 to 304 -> 1.24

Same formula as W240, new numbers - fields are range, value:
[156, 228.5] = 52.2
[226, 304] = 60.6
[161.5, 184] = 39.8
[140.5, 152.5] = 46.6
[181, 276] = 54.8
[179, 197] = 52.5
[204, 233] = 60.2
